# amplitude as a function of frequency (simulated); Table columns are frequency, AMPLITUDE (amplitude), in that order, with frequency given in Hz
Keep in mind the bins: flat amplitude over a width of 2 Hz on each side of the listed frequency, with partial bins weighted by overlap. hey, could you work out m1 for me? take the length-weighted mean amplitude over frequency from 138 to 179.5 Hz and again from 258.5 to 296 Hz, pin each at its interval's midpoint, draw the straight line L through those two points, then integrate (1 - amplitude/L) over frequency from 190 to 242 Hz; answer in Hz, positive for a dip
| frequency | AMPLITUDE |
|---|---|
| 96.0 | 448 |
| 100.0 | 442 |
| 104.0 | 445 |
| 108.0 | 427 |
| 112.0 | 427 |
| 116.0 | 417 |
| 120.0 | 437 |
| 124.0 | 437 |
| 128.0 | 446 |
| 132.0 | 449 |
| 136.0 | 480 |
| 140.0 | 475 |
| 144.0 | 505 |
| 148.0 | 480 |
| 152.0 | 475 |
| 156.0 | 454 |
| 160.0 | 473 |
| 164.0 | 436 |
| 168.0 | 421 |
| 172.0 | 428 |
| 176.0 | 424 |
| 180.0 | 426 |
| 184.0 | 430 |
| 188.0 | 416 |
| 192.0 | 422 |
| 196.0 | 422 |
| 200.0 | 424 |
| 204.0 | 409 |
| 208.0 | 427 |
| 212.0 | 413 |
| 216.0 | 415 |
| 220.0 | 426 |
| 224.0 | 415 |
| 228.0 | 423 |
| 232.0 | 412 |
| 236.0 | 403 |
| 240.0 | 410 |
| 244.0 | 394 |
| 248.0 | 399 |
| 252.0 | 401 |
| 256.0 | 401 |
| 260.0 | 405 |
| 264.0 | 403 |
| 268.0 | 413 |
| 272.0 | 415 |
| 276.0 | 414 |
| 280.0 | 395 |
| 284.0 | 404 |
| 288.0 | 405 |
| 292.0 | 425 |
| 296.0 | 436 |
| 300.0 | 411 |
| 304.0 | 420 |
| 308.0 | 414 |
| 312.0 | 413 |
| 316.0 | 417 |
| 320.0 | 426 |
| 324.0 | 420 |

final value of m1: 2.02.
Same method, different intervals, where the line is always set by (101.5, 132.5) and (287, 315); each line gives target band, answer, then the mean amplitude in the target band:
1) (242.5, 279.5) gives 1.5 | 405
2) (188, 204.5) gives 0.3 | 420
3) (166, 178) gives 0.2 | 424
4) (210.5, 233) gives 0.4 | 418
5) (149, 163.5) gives -1.1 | 465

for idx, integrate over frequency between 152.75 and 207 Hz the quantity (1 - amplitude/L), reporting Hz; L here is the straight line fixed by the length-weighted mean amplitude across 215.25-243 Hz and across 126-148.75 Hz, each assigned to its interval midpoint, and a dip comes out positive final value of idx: 1.8 Hz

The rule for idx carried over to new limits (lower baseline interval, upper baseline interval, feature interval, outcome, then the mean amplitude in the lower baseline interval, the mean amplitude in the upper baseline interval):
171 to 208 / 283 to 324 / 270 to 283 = 0.3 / 422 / 418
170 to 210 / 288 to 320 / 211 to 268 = 1.7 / 423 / 419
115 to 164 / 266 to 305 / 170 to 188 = 0.9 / 461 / 414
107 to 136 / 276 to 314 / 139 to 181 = -2.1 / 438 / 414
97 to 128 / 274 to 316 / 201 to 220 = 0.3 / 434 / 414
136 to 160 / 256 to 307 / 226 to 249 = 1.4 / 478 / 412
